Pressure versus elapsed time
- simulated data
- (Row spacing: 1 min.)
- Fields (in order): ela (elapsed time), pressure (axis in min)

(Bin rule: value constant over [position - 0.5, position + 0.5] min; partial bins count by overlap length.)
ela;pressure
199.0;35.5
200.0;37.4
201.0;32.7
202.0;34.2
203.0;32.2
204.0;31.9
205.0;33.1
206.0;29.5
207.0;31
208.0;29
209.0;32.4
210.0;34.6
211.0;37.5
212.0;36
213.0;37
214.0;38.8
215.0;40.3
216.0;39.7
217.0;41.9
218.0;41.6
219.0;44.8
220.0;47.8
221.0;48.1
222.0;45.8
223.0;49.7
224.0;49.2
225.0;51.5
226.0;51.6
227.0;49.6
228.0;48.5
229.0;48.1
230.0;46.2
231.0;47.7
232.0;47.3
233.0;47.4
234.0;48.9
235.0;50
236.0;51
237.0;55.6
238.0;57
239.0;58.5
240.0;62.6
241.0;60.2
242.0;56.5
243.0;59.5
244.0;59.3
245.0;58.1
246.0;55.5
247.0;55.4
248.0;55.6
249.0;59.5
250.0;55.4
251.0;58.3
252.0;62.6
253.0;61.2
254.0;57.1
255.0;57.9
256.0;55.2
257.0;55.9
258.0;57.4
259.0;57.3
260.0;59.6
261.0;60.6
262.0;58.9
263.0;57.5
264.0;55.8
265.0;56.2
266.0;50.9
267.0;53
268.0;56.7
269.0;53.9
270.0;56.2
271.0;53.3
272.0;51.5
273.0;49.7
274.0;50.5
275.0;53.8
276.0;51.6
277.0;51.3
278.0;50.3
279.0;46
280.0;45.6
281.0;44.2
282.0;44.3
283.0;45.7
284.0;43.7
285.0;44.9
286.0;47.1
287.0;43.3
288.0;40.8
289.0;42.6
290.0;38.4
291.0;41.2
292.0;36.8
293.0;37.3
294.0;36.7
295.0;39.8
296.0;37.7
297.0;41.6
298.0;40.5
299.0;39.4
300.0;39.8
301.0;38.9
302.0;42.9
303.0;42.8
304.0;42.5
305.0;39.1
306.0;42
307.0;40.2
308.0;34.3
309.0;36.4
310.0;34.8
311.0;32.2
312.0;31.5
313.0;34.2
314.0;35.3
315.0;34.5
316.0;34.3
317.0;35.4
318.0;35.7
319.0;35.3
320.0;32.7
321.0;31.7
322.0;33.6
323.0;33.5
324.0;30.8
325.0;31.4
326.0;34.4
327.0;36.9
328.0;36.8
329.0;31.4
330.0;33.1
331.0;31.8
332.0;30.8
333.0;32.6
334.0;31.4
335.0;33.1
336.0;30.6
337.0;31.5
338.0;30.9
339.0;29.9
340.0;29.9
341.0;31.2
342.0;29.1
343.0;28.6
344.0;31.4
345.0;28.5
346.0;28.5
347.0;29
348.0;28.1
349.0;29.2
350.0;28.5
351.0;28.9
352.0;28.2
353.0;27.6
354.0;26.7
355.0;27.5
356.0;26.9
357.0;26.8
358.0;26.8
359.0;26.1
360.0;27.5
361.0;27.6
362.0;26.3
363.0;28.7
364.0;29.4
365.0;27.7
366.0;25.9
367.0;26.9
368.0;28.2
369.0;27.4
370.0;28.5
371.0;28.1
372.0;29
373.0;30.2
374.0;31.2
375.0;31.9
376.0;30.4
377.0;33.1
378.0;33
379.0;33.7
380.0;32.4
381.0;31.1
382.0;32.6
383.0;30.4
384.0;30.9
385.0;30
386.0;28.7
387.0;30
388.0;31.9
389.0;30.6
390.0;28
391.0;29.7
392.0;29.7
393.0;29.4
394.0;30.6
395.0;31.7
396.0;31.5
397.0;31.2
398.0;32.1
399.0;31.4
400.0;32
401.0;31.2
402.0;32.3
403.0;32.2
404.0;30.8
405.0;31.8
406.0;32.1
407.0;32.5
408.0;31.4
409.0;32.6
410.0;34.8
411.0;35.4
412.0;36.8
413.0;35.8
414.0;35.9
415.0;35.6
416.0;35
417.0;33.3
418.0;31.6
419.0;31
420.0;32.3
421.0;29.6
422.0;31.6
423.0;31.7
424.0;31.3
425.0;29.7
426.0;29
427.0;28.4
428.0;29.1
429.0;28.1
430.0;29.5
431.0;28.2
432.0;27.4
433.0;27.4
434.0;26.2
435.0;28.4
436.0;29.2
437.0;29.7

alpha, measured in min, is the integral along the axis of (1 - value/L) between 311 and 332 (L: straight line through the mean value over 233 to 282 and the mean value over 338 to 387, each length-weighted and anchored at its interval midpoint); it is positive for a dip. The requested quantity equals 3.00 min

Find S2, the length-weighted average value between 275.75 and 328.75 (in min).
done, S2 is 39.1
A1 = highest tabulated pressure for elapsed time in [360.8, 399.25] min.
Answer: 33.7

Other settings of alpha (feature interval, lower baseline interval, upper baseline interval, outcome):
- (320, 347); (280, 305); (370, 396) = 3.6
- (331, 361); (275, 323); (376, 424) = 5.8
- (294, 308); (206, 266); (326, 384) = -0.3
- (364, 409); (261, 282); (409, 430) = 7.4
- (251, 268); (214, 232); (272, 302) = -4.7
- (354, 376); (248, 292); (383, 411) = 5.0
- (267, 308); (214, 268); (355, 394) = 0.4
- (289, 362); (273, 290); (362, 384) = 9.9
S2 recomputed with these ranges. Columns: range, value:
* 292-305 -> 39.8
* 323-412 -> 30.4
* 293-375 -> 32.3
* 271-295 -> 45.2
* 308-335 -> 33.6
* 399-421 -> 33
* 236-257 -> 57.8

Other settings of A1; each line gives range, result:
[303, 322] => 42.8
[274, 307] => 53.8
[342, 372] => 31.4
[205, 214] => 38.8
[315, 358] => 36.9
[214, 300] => 62.6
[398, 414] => 36.8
